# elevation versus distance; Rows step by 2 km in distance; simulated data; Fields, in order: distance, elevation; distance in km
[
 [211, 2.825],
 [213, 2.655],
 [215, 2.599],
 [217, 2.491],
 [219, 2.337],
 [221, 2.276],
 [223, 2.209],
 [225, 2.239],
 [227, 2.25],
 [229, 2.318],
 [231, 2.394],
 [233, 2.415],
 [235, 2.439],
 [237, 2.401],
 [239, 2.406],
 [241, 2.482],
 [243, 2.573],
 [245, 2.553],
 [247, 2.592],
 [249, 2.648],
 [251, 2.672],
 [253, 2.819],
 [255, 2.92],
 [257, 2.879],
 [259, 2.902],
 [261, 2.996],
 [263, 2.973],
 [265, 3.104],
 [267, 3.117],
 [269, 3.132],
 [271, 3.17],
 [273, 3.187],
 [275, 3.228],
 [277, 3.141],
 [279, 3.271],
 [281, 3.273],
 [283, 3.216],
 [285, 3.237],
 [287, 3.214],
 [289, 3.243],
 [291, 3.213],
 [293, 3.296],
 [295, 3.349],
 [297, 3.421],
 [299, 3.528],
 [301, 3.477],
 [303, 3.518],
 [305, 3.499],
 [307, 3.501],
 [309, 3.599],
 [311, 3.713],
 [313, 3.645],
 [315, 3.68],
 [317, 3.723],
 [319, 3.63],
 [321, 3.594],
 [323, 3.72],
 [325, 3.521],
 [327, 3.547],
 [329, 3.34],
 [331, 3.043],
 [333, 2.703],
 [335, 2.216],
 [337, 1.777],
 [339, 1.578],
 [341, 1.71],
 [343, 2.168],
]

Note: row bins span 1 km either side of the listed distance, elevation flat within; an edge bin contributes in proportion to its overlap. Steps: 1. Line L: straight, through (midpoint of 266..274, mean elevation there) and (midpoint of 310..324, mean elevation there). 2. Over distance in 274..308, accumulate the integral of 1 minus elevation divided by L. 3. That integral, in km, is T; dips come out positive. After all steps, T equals 0.5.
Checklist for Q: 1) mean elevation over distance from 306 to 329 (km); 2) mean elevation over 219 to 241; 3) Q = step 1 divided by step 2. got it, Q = 1.54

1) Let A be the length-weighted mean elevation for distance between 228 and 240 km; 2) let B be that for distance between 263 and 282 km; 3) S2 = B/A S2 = 1.3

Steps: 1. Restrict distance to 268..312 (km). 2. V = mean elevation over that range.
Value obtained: 3.34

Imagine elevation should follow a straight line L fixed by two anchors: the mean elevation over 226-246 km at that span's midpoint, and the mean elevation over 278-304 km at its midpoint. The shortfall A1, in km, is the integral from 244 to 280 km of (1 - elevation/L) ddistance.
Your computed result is -1.4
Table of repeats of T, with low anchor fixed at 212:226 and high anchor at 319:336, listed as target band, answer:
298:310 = -1.83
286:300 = -1.66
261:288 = -3.25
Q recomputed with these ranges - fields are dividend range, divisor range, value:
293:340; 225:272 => 1.22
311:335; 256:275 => 1.12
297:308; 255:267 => 1.17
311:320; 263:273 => 1.18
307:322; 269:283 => 1.14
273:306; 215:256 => 1.34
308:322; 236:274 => 1.30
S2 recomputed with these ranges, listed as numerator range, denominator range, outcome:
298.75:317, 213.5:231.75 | 1.52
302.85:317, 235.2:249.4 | 1.44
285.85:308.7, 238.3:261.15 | 1.26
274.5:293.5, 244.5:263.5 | 1.16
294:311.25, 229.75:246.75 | 1.42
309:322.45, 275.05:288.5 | 1.13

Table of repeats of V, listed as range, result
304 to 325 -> 3.63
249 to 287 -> 3.06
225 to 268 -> 2.65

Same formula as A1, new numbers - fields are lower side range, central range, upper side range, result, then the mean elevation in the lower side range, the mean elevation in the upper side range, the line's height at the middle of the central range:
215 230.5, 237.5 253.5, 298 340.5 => -0.23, 2.32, 3.25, 2.54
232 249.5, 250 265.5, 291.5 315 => -0.72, 2.5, 3.51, 2.77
